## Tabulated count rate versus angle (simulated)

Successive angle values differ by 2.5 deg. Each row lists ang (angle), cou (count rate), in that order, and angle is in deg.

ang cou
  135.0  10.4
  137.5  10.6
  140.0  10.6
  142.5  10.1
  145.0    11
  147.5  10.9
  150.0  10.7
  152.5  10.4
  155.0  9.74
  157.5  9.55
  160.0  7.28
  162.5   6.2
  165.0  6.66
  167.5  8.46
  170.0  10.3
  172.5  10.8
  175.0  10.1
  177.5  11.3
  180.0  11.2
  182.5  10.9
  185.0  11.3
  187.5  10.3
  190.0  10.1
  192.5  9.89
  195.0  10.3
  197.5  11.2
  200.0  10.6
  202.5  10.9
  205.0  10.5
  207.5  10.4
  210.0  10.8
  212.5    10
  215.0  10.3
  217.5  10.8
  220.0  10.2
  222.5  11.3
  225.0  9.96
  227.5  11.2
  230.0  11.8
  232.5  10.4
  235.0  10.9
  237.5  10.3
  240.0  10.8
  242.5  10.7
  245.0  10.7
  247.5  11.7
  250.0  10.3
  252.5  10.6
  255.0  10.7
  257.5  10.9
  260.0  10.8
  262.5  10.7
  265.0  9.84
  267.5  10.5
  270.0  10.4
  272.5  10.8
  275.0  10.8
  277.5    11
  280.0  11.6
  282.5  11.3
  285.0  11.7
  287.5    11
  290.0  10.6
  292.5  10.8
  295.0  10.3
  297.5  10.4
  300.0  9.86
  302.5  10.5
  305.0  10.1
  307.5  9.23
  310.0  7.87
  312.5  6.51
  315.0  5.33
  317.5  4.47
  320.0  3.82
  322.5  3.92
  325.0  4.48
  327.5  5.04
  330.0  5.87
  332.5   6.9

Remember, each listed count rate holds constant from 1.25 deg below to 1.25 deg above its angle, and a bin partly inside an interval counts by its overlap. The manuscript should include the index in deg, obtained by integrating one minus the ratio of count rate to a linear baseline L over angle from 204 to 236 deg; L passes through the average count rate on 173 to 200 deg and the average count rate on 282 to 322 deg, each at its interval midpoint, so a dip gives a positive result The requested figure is -1.7 deg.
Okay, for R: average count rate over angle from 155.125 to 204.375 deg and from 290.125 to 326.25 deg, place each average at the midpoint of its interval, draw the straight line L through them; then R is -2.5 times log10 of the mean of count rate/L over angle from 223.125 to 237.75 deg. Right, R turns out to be -0.19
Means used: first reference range 9.87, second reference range 7.78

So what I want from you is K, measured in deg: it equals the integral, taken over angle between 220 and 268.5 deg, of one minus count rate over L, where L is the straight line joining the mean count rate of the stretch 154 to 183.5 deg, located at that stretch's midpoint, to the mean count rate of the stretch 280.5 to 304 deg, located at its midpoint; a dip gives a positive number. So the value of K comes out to -2.5 deg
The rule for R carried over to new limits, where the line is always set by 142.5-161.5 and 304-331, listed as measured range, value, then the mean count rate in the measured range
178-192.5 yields -0.17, 10.7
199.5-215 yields -0.22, 10.5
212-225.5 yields -0.25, 10.5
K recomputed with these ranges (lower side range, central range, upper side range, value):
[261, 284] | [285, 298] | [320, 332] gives -3.1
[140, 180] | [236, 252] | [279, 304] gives -0.6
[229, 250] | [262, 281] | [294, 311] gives -0.7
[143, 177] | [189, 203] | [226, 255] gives -0.6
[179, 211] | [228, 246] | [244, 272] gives -0.3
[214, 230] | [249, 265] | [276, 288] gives 0.7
